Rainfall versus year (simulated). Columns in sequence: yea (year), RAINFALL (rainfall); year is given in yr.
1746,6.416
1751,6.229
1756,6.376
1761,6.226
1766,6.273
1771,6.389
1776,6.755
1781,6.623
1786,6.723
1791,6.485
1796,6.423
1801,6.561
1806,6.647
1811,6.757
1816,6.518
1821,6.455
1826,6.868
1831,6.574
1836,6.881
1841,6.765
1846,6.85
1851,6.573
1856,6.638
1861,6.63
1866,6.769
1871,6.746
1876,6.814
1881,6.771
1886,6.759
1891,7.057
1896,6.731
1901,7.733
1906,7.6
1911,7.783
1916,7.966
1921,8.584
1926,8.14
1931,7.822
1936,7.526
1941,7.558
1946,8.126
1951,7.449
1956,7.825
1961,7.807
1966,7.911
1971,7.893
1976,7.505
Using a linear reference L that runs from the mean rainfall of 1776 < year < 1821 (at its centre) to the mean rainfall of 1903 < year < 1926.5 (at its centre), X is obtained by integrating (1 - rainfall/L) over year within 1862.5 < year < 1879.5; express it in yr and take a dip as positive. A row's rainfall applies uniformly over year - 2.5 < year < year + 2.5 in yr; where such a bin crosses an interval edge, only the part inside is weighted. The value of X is 1.6 yr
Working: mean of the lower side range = 6.59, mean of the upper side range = 8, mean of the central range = 6.77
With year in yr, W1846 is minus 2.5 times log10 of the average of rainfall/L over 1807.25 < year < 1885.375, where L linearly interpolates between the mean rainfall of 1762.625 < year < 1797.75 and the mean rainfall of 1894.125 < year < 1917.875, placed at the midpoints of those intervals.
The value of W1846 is 0.057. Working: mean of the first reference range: 6.52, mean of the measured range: 6.71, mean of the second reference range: 7.57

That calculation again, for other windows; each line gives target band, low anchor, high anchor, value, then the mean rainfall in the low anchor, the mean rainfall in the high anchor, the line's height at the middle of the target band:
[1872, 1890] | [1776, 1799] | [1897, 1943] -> 0.100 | 6.58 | 7.82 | 7.46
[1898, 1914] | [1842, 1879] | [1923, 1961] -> -0.053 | 6.72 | 7.79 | 7.32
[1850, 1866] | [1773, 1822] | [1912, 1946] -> 0.090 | 6.6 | 7.94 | 7.21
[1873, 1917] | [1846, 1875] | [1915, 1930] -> 0.049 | 6.69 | 8.22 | 7.54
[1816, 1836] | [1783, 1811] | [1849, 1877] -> -0.003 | 6.59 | 6.69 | 6.63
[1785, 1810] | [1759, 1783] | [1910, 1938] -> 0.024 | 6.45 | 7.99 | 6.72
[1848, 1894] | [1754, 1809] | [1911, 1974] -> 0.080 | 6.5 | 7.88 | 7.27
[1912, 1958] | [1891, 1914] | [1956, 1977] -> -0.038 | 7.43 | 7.8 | 7.62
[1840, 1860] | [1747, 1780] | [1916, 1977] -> 0.061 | 6.39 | 7.86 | 7.08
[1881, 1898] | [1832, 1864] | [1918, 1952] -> 0.068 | 6.72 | 7.91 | 7.28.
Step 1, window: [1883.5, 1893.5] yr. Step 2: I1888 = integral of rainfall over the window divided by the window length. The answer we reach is 6.91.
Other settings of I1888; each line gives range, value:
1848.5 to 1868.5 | 6.65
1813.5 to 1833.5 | 6.6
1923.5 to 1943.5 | 7.76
